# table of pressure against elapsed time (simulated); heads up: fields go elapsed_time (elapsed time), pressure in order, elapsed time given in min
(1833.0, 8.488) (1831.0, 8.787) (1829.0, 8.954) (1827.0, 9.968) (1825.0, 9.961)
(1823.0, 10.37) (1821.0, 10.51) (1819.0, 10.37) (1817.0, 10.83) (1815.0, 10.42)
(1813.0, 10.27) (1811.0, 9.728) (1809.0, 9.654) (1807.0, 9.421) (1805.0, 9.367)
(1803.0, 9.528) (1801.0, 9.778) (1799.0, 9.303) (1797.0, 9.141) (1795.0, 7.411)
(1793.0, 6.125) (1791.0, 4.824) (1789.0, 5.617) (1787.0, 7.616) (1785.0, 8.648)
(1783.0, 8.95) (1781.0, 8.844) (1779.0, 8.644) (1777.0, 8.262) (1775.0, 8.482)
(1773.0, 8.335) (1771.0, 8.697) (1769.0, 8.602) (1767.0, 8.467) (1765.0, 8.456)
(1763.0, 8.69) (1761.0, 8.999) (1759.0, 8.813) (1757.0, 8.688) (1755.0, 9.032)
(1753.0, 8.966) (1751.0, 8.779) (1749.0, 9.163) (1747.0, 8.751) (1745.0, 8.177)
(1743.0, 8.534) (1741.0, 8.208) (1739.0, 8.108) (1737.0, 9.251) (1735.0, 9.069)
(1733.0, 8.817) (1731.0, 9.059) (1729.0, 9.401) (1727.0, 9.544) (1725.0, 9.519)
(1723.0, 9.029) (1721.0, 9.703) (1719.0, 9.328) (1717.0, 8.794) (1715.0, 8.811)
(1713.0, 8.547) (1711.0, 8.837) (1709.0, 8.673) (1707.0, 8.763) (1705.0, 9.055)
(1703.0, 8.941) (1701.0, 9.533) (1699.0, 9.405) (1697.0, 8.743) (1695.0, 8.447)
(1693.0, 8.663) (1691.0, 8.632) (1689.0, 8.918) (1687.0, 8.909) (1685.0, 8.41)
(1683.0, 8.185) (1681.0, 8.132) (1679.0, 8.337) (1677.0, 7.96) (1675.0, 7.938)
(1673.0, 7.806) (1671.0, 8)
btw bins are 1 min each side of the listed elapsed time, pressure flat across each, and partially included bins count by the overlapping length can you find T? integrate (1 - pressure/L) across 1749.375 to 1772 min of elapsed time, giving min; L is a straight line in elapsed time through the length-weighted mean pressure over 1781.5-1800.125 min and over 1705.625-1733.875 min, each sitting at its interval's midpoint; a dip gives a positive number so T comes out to -1.5 min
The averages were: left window 9.06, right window 7.57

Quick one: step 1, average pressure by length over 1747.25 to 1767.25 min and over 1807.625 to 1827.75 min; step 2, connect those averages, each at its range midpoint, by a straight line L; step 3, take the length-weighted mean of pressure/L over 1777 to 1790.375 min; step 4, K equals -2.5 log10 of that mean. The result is 0.18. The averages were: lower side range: 8.82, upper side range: 10.2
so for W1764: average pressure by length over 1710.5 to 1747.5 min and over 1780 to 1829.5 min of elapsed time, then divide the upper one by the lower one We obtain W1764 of 1.0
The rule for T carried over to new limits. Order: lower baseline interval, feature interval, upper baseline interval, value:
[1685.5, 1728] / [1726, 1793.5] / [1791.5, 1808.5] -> 2.77 min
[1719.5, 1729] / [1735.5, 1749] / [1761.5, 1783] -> 0.80 min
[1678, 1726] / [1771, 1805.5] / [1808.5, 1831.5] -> 5.46 min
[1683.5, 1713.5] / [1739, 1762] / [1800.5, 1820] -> 1.56 min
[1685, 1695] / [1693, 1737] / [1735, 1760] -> -1.66 min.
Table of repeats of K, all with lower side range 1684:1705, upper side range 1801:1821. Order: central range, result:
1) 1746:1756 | 0.055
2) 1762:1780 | 0.130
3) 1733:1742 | 0.072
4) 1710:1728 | -0.002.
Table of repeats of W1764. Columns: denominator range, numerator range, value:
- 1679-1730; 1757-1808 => 0.94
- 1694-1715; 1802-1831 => 1.12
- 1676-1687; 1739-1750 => 1.03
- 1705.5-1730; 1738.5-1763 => 0.96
